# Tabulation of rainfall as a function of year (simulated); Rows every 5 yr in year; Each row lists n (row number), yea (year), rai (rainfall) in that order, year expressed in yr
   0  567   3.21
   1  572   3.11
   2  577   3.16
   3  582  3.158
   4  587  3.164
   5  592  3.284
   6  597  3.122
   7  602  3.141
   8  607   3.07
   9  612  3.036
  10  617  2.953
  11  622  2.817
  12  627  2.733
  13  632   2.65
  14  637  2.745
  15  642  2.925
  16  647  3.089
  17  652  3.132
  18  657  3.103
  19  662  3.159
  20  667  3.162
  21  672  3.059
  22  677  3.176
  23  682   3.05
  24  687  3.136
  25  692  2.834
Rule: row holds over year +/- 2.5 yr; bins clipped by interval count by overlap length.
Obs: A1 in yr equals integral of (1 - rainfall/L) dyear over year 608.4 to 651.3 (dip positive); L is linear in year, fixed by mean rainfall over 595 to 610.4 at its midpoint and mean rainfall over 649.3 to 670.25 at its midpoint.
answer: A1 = 3.2 yr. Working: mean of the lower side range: 3.11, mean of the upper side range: 3.14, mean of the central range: 2.88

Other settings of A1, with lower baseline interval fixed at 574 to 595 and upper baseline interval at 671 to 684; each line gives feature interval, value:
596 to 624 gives 1.3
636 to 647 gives 0.8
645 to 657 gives 0.1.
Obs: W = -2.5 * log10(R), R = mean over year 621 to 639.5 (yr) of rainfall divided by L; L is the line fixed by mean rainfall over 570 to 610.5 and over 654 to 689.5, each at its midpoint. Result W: 0.15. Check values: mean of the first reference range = 3.15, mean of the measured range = 2.73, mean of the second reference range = 3.12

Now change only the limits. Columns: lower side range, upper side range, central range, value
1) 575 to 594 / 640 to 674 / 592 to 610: 0.01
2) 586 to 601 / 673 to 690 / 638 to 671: 0.02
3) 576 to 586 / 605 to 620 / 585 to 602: -0.03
